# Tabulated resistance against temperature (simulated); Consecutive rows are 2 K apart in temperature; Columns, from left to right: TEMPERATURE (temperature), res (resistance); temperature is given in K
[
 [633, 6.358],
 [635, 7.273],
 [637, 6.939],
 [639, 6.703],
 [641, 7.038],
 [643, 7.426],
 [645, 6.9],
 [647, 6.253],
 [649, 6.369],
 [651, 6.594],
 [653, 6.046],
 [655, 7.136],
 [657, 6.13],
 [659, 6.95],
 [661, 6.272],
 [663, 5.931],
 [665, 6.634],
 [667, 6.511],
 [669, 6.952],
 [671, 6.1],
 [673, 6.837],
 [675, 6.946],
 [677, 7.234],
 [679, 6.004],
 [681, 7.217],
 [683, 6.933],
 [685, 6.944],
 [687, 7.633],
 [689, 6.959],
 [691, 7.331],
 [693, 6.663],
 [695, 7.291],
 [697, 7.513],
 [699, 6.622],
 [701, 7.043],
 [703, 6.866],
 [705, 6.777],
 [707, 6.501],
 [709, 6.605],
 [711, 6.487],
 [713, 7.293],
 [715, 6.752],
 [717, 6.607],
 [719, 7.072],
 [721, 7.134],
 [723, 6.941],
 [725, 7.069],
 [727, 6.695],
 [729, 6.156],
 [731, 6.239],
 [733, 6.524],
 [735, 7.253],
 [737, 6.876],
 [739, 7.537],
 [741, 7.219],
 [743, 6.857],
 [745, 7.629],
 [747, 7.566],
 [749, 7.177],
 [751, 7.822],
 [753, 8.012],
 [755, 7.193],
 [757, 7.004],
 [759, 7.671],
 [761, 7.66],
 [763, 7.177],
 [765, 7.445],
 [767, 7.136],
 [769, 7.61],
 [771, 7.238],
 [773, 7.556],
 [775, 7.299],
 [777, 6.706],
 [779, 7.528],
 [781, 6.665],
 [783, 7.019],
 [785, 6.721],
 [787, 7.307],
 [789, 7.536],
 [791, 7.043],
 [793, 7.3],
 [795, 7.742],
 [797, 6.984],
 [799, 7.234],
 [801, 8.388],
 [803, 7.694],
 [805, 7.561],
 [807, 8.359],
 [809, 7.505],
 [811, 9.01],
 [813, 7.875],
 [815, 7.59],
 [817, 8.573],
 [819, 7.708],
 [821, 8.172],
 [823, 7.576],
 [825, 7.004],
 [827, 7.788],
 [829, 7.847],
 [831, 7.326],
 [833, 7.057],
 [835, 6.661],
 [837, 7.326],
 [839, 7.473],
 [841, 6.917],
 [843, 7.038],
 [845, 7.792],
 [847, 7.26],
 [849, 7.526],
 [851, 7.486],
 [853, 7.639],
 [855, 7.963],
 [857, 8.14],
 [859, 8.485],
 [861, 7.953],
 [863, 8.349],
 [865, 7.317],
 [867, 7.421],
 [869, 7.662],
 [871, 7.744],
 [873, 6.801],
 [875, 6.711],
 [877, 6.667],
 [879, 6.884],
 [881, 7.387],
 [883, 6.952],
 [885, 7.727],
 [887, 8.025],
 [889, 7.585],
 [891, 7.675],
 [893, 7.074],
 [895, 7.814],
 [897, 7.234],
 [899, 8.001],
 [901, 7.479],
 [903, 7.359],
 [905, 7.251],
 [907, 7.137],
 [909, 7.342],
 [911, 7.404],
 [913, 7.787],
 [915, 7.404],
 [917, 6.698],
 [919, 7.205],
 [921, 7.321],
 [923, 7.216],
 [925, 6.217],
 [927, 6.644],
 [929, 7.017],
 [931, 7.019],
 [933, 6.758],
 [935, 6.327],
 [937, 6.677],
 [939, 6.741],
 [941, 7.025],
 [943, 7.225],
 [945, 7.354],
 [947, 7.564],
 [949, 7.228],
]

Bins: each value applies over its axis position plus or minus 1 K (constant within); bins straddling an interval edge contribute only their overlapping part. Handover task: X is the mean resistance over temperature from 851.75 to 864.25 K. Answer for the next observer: 8.06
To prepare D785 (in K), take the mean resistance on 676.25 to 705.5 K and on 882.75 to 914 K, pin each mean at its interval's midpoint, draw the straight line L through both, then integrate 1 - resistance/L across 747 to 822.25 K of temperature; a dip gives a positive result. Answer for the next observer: -3.01 K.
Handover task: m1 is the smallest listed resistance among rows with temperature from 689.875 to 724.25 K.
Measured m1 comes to 6.487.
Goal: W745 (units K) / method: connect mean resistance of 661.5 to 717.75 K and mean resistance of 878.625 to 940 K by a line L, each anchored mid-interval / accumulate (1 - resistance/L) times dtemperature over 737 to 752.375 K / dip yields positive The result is -1.0 K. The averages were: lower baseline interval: 6.82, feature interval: 7.38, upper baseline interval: 7.21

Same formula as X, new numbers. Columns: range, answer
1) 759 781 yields 7.32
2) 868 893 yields 7.31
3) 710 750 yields 6.95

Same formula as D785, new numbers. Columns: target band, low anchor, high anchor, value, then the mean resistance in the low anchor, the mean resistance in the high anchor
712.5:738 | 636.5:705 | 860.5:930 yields 0.4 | 6.79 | 7.32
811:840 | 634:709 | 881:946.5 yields -2.3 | 6.79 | 7.21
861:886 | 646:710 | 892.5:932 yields -0.6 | 6.74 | 7.23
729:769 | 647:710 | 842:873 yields -0.7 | 6.75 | 7.69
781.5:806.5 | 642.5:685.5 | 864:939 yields -1.6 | 6.64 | 7.21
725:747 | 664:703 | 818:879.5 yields 0.5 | 6.91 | 7.48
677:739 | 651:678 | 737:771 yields 0.8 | 6.59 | 7.4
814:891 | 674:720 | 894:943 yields -4.9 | 6.93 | 7.13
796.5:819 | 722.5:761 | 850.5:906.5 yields -1.8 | 7.14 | 7.52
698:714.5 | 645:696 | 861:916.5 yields 0.1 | 6.72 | 7.42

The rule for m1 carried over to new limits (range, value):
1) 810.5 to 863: 6.661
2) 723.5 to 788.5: 6.156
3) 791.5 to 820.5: 6.984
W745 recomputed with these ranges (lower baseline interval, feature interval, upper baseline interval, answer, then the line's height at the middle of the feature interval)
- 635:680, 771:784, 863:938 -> -0.4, 6.93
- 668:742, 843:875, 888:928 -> -2.0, 7.19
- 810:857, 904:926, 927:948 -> -0.3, 7.1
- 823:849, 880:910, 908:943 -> -1.5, 7.1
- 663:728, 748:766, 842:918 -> -1.0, 7.07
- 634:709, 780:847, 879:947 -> -4.4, 7.04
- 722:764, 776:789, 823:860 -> 0.5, 7.29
